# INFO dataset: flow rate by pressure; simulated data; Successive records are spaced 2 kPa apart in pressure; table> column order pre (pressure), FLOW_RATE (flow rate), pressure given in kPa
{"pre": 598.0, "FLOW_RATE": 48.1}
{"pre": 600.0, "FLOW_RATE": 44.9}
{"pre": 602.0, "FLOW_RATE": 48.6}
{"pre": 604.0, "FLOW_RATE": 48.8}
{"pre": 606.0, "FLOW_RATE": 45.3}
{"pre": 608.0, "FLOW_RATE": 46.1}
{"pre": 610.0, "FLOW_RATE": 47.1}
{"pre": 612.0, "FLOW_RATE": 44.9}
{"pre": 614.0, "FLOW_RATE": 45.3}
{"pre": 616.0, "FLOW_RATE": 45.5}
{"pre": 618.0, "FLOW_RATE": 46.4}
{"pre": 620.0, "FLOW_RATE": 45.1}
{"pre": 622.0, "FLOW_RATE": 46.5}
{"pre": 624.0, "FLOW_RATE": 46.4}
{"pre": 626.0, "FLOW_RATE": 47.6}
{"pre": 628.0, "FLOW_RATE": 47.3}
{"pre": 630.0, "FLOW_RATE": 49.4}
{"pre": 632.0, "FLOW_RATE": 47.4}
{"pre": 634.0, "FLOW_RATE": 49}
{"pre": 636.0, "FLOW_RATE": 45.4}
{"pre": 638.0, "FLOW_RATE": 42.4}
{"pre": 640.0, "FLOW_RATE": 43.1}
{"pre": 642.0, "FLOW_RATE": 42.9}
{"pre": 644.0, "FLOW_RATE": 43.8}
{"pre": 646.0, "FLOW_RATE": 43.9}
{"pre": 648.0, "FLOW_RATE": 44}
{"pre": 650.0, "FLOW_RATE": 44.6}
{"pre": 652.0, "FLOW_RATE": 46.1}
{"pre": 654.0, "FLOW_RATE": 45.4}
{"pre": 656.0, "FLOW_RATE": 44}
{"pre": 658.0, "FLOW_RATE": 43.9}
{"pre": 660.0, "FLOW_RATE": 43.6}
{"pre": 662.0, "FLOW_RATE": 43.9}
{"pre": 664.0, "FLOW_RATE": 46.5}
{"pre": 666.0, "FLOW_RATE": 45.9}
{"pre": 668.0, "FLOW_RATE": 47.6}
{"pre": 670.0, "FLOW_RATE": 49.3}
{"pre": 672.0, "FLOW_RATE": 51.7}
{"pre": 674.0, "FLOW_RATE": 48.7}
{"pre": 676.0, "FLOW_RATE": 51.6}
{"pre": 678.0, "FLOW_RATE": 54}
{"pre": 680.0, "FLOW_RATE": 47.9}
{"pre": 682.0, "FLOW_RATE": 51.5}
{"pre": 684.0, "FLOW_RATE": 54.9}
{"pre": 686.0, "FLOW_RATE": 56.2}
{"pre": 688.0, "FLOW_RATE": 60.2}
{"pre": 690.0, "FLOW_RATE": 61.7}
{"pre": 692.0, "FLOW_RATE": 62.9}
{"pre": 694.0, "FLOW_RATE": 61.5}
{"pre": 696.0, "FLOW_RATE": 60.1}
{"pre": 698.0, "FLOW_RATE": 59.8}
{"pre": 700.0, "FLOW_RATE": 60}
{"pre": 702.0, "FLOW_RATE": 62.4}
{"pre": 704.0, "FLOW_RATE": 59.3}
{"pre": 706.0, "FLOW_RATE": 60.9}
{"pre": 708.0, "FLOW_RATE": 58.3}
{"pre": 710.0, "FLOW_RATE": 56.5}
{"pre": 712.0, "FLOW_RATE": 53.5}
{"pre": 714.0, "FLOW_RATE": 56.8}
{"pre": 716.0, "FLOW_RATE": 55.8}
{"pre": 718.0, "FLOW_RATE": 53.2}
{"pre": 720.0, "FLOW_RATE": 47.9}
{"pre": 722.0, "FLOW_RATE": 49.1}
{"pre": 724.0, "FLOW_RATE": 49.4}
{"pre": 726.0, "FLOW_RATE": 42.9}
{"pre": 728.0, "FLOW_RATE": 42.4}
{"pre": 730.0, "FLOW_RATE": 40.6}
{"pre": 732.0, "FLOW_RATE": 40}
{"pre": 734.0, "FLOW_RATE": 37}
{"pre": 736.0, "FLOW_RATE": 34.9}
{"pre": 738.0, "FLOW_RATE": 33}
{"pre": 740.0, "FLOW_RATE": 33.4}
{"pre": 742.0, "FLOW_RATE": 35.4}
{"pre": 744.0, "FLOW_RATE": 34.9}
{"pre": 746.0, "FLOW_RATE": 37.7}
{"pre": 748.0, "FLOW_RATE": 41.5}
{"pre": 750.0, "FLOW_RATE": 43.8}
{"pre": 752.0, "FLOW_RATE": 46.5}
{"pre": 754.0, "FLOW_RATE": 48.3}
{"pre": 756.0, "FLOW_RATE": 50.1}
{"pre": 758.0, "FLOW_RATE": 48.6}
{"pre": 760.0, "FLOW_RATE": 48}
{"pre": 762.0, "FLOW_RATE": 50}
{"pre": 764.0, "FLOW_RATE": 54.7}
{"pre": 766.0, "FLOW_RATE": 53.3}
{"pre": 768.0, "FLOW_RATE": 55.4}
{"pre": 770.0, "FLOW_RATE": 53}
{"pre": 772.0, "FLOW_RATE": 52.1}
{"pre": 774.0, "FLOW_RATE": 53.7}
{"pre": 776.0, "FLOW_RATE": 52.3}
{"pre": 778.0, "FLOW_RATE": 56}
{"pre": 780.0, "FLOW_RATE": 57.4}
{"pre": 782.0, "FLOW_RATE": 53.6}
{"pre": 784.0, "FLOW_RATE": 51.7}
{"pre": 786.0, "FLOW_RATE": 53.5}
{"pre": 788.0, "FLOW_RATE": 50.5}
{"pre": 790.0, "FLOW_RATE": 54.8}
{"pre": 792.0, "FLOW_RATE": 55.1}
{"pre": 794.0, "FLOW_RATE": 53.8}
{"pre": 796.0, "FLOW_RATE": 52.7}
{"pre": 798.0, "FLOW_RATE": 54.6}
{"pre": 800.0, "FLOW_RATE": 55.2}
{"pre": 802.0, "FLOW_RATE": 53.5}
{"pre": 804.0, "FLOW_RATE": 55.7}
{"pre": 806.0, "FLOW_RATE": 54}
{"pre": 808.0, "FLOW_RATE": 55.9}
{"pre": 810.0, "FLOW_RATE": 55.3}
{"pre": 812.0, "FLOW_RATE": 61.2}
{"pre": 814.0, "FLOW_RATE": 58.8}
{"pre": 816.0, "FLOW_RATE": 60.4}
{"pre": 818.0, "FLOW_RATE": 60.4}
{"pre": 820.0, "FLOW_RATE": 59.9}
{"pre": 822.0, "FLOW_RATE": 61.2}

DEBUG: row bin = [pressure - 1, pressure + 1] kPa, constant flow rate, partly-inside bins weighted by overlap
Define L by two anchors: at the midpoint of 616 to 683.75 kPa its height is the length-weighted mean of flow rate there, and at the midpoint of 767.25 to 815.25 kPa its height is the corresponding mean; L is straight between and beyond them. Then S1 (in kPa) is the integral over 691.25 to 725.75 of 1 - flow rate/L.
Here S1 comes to -4.6 kPa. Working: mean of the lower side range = 46.6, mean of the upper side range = 54.6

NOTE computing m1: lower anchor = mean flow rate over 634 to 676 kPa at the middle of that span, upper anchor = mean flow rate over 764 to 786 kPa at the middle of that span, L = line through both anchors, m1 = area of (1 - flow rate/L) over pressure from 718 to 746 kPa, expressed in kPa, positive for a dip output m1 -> 5.7 kPa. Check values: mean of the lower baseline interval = 45.6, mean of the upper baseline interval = 53.9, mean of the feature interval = 40.5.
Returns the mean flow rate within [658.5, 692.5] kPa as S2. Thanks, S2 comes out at 51.4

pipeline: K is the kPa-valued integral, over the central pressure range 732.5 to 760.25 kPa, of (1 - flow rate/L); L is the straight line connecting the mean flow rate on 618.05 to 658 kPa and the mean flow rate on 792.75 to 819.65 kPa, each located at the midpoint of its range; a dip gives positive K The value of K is 6.2 kPa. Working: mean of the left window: 45.5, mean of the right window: 56.3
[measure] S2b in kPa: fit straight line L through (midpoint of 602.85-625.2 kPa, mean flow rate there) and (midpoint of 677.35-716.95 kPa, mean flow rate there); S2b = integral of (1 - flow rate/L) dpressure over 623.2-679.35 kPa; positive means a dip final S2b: 5.34 kPa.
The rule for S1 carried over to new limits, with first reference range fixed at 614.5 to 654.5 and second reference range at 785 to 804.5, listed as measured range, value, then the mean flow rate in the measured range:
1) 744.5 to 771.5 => 1.91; 48.3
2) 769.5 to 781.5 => -0.27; 54.1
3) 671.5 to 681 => -0.59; 50.7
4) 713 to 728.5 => 0.04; 49.9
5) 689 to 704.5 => -3.87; 61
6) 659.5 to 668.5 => 0.31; 45.5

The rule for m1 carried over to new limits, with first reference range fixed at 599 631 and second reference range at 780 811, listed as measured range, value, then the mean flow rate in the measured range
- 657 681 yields 0.5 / 47.9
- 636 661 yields 2.1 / 44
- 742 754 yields 2.6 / 41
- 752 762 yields 0.7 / 48.6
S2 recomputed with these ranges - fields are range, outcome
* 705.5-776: 47.2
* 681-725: 56.9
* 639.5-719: 52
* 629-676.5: 45.9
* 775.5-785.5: 54.3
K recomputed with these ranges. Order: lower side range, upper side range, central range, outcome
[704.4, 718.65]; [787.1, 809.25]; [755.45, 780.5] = 1.10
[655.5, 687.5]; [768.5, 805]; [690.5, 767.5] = 3.24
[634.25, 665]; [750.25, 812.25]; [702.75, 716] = -2.53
